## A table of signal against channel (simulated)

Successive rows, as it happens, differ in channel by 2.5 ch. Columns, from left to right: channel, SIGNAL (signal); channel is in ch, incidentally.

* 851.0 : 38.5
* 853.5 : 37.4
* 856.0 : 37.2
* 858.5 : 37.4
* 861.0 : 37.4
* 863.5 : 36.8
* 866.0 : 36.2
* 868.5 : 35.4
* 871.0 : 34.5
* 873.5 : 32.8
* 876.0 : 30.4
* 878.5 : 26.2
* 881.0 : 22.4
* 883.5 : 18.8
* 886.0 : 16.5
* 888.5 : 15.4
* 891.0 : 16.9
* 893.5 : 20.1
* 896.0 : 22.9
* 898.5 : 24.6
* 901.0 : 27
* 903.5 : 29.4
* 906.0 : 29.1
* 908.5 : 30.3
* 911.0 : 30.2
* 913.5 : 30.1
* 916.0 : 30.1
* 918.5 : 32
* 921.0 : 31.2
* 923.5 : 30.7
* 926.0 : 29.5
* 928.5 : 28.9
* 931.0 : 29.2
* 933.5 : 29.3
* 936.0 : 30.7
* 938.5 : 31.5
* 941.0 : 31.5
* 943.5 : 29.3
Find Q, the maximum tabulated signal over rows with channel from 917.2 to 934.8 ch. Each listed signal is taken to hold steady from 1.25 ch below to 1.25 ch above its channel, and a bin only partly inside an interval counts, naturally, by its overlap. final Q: 32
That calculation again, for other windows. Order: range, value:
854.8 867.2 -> 37.4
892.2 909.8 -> 30.3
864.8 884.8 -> 36.2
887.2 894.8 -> 20.1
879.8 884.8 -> 22.4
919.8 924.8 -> 31.2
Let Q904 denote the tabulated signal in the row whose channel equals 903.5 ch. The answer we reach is 29.4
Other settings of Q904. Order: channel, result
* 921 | 31.2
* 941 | 31.5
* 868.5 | 35.4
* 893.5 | 20.1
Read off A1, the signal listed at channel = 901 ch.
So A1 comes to 27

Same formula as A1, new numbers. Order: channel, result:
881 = 22.4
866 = 36.2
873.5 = 32.8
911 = 30.2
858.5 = 37.4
